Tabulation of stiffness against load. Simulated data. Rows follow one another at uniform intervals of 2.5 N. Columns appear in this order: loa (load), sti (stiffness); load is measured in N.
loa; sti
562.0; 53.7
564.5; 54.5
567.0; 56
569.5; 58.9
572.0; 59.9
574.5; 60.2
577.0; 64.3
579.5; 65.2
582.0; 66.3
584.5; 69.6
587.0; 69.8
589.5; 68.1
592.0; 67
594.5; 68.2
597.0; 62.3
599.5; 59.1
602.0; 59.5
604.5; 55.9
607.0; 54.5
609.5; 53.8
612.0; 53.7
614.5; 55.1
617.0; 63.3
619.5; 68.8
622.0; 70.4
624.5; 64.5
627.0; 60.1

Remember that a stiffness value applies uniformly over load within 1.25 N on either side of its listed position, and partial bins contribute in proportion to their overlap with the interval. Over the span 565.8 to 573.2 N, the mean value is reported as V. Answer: 58.3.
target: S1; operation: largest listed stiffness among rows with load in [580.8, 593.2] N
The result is 69.8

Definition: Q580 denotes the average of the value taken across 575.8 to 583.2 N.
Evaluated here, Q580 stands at 65.3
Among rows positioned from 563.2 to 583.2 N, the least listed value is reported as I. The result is 54.5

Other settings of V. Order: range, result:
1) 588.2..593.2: 67.6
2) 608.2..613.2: 53.8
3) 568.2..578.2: 60.8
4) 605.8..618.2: 56.1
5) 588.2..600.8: 64.9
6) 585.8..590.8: 68.9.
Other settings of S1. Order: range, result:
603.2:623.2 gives 70.4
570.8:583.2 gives 66.3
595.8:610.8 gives 62.3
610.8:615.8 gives 55.1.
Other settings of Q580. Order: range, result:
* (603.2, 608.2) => 55.2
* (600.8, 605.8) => 57.7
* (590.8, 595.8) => 67.6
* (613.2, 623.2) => 64.3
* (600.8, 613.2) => 55.5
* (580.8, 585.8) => 68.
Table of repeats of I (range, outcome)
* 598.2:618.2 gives 53.7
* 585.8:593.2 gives 67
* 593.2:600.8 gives 59.1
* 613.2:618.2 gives 55.1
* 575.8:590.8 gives 64.3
